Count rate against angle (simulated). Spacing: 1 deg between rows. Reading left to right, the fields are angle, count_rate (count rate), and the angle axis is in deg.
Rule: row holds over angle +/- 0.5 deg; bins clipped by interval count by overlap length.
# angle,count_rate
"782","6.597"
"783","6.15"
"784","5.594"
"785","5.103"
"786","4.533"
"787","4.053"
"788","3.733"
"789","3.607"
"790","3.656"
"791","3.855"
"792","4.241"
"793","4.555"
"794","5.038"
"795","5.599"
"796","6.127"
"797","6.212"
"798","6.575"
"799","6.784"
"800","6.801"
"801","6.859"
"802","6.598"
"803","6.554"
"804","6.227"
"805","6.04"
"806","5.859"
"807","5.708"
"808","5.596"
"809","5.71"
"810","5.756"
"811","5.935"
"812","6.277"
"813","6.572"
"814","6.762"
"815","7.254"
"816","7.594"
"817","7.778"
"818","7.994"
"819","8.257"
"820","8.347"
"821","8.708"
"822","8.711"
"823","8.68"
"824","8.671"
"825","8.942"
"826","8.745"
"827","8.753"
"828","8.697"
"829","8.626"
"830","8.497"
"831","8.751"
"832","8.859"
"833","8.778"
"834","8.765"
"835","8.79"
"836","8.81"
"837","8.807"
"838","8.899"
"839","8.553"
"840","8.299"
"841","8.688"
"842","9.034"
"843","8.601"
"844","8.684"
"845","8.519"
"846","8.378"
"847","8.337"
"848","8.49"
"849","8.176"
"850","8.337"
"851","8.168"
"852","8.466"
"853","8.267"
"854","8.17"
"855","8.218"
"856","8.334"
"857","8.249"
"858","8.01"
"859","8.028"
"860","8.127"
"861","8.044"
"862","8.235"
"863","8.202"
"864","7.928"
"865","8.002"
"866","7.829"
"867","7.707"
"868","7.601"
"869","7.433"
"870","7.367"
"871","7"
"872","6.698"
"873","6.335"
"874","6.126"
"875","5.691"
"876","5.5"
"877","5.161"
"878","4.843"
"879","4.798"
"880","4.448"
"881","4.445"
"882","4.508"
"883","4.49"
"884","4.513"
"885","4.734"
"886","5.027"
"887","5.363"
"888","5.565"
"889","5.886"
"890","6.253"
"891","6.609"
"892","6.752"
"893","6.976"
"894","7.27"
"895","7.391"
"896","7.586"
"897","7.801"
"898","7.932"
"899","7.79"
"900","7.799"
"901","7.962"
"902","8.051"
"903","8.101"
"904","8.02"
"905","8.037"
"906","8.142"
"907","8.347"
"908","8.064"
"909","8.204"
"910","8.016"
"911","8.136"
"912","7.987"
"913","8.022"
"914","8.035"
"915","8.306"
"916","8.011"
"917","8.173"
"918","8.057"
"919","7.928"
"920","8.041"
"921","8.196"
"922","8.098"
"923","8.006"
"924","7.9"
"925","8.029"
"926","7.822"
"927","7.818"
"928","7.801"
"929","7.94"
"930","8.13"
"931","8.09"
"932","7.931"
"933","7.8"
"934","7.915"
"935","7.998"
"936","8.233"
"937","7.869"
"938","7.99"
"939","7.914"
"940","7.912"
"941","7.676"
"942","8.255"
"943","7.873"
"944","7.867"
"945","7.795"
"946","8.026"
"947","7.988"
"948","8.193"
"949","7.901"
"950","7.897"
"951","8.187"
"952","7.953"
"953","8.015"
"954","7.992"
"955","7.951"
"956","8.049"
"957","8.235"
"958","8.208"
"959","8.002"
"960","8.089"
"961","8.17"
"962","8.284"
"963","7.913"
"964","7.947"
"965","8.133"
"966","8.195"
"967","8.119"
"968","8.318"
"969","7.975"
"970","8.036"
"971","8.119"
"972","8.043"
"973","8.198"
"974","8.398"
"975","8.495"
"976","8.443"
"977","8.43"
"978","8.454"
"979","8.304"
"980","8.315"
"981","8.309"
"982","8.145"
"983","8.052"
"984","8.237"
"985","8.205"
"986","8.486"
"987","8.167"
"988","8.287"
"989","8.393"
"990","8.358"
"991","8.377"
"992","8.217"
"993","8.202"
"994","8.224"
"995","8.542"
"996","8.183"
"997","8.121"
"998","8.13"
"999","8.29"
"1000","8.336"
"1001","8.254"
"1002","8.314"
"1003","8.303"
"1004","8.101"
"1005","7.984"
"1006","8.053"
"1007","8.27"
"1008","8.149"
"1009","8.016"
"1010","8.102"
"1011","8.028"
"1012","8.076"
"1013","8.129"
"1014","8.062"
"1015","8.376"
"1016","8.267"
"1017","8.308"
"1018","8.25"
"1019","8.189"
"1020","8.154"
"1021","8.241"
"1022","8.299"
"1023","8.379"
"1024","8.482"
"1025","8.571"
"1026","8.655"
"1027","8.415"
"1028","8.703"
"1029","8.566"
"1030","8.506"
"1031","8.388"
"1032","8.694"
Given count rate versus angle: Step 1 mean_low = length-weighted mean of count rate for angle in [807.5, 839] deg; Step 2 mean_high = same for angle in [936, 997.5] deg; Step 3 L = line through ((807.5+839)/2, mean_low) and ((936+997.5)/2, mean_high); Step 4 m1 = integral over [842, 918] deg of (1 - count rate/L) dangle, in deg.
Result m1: 7.0 deg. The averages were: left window 7.99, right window 8.14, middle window 7.31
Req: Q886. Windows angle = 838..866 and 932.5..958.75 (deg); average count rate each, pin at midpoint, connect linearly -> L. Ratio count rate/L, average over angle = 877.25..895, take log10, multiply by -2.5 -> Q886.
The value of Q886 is 0.43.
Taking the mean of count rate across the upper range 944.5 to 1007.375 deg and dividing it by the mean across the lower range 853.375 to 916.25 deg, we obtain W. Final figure 1.2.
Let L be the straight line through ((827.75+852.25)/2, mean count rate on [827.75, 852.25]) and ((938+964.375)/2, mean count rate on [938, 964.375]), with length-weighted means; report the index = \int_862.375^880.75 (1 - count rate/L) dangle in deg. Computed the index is 4.06 deg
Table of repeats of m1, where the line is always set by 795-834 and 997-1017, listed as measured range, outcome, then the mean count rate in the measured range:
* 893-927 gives -0.88 deg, 7.96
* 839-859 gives -2.36 deg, 8.39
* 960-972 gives -0.16 deg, 8.11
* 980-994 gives -0.31 deg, 8.26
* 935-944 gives -0.09 deg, 7.96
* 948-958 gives -0.12 deg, 8.04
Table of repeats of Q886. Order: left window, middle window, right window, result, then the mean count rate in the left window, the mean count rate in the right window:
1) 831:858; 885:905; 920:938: 0.17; 8.52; 7.98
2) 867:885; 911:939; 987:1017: -0.19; 5.73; 8.21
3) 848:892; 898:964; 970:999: -0.06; 6.78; 8.28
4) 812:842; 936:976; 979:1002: 0.03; 8.37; 8.27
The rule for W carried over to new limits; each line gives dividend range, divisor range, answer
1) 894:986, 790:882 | 1.10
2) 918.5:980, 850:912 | 1.14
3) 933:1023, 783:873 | 1.11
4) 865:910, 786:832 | 1.00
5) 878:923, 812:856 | 0.84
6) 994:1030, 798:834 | 1.11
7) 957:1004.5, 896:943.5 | 1.03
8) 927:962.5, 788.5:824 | 1.25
